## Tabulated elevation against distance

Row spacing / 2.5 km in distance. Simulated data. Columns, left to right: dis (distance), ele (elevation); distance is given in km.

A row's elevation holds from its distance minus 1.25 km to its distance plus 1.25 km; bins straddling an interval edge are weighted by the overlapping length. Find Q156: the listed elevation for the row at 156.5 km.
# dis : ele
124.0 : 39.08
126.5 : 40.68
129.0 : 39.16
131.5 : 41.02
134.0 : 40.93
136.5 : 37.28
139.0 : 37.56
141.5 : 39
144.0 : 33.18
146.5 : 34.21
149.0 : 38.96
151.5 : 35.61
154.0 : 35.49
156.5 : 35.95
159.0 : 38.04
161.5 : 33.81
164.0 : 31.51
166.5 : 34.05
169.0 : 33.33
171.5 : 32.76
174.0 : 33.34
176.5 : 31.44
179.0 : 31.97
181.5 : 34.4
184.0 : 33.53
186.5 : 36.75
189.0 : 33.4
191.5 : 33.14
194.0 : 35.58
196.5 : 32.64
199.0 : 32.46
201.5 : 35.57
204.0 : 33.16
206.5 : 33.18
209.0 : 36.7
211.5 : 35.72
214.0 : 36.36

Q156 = 35.95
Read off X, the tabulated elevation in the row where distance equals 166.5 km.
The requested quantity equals 34.05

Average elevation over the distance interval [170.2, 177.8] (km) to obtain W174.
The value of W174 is 32.5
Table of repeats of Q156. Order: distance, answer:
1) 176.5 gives 31.44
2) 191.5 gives 33.14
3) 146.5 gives 34.21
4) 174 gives 33.34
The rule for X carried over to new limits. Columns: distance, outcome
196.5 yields 32.64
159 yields 38.04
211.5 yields 35.72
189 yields 33.4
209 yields 36.7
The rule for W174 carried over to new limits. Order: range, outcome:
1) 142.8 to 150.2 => 35.4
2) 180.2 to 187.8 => 34.9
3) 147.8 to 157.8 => 36.5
